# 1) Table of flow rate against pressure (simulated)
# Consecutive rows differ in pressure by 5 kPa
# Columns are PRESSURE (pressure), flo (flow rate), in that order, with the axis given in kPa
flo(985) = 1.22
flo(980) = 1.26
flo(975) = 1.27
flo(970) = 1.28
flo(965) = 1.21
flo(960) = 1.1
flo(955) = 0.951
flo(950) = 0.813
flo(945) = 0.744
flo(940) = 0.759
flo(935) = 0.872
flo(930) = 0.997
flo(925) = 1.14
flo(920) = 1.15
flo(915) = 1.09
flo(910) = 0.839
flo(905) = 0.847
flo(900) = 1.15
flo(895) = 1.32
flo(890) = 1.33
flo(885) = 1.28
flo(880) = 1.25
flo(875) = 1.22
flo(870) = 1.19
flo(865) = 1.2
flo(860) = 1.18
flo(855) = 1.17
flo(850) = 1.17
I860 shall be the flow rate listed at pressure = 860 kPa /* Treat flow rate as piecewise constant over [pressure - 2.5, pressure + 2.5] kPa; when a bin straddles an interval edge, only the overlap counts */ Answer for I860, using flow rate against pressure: 1.18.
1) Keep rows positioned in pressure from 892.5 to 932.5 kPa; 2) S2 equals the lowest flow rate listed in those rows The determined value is 0.839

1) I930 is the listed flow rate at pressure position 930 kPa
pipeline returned 0.997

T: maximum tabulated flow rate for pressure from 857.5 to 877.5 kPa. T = 1.22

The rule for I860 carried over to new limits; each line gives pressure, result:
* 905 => 0.847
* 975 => 1.27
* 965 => 1.21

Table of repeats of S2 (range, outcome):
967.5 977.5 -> 1.27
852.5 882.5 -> 1.17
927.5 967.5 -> 0.744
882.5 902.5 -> 1.15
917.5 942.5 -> 0.759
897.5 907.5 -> 0.847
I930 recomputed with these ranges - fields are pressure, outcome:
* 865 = 1.2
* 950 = 0.813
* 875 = 1.22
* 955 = 0.951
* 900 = 1.15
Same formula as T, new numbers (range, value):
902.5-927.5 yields 1.15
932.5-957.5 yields 0.951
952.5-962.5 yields 1.1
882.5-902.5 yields 1.33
